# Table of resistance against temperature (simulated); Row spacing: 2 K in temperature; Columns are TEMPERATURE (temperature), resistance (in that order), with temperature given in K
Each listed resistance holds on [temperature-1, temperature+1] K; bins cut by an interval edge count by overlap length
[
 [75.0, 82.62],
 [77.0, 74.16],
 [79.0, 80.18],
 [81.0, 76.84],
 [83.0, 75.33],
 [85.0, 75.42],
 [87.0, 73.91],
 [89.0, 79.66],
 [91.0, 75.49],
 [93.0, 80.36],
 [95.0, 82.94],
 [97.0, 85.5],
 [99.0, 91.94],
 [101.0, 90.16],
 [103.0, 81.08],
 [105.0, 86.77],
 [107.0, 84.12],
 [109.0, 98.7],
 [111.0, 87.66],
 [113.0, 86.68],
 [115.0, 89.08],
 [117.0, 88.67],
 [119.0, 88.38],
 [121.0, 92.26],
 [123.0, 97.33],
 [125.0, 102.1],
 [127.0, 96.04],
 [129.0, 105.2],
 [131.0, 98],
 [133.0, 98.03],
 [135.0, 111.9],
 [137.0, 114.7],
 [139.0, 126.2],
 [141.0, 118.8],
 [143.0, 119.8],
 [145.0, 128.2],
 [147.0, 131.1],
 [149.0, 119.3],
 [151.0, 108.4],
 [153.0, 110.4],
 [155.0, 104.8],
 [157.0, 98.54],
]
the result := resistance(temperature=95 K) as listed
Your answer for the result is 82.94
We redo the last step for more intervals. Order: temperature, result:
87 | 73.91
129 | 105.2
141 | 118.8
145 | 128.2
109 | 98.7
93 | 80.36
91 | 75.49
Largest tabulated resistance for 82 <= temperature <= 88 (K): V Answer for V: 75.42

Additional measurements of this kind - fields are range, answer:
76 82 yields 80.18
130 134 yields 98.03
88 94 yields 80.36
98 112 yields 98.7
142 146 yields 128.2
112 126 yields 102.1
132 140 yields 126.2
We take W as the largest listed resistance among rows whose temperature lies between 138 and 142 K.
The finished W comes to 126.2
